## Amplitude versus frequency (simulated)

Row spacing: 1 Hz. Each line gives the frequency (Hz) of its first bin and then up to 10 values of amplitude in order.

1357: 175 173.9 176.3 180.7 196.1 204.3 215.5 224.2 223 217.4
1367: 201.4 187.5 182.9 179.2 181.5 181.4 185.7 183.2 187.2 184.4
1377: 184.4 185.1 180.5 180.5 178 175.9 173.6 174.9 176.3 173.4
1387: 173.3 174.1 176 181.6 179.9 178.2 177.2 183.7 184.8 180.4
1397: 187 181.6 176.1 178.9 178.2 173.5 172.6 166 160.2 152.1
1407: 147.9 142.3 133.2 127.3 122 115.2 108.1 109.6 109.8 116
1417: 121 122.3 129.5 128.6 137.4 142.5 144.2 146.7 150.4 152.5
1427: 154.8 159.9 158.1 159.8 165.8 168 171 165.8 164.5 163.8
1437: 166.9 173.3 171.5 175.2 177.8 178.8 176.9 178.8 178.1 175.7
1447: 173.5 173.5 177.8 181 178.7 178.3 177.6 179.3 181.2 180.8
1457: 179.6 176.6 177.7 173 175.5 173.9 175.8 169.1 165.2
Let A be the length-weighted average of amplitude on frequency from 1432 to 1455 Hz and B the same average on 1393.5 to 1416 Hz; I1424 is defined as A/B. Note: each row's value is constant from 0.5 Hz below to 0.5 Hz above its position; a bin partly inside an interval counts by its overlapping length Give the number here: 1.14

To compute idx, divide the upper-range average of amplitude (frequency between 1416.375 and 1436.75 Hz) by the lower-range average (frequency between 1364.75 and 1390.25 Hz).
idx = 0.8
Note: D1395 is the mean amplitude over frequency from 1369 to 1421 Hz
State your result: 163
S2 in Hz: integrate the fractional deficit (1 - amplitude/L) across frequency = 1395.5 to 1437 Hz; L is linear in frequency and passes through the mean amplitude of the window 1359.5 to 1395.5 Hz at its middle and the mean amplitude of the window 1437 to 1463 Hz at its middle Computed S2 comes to 7.13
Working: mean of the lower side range 186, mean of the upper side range 177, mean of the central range 150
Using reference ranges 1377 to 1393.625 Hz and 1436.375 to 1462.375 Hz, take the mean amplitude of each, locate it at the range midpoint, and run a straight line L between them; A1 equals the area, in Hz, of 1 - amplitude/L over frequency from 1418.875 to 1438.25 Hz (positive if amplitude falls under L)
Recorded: 2.3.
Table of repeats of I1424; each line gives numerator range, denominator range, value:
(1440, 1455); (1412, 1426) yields 1.38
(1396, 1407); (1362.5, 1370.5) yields 0.84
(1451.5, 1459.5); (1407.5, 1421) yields 1.46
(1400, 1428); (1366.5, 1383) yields 0.77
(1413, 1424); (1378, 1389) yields 0.72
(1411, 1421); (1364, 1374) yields 0.61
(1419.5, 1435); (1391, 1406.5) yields 0.88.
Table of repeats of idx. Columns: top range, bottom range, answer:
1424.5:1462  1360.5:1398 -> 0.92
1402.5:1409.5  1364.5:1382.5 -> 0.82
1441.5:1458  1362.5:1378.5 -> 0.92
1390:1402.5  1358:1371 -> 0.91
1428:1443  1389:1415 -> 1.06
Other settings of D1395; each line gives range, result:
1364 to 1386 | 186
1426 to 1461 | 172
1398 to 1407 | 169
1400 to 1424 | 138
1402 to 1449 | 152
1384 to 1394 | 177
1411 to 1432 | 137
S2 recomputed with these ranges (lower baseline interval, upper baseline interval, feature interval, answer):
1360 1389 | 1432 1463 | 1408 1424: 4.86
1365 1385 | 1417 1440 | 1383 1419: 2.82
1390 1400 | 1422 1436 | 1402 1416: 2.89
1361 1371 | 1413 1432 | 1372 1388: 0.61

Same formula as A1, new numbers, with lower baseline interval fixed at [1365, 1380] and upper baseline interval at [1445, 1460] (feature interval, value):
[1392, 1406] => 0.7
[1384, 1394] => 0.5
